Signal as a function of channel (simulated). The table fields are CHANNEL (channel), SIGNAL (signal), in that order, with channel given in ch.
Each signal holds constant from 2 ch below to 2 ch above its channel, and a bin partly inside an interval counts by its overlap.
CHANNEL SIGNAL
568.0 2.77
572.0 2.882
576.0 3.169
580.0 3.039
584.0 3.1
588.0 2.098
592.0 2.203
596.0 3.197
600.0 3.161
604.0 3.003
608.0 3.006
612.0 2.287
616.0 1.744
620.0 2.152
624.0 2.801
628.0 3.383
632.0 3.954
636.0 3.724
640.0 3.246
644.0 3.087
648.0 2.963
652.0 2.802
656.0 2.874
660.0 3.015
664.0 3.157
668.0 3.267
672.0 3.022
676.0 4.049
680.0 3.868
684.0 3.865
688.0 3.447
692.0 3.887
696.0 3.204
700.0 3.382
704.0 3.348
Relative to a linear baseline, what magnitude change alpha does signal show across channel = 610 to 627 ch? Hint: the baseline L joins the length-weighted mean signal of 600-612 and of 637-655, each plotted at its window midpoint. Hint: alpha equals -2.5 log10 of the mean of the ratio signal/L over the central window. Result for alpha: 0.27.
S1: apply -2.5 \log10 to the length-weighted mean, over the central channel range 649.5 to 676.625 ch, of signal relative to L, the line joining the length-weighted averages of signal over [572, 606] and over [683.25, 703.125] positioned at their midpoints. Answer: 0.07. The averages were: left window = 2.87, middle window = 3.12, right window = 3.53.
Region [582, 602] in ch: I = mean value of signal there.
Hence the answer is 2.75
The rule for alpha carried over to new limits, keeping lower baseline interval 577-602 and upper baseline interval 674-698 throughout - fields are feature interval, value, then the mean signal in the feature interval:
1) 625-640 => -0.11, 3.57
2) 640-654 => 0.12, 2.99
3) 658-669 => 0.12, 3.14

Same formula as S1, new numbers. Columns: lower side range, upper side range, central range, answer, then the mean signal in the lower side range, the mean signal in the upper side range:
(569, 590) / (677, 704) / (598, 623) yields 0.19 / 2.85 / 3.61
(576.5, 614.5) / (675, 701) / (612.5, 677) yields 0.08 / 2.79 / 3.67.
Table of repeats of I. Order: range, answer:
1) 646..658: 2.88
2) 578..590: 2.75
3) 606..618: 2.35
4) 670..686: 3.7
